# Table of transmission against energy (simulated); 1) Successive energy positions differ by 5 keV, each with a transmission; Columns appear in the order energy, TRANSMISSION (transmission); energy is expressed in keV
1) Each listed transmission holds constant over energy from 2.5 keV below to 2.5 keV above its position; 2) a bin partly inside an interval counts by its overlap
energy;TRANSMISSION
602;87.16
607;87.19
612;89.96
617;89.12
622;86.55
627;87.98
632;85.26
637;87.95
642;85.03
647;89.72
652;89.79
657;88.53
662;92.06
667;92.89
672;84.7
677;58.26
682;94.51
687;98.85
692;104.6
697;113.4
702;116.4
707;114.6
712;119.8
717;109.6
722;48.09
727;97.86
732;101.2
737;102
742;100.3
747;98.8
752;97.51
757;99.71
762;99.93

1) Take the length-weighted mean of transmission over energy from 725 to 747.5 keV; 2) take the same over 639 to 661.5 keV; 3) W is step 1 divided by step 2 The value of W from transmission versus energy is 1.1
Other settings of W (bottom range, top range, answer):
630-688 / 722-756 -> 1.10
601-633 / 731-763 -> 1.14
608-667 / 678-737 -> 1.14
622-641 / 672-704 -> 1.11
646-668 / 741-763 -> 1.10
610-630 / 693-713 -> 1.30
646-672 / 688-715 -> 1.25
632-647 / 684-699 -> 1.21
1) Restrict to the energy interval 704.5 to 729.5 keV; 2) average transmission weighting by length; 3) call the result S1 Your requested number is 98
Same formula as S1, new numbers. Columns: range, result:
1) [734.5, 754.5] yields 99.7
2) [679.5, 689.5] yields 96.7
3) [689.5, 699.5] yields 109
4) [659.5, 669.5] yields 92.5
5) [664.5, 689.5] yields 85.8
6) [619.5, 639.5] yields 86.9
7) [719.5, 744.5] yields 89.9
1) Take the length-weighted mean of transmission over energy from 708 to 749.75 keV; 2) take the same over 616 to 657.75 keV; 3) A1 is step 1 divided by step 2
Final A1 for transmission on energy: 1.12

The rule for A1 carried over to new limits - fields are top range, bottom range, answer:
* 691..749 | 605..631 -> 1.16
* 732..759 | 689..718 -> 0.88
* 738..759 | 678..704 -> 0.97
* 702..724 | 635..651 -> 1.15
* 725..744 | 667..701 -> 1.07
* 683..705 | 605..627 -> 1.22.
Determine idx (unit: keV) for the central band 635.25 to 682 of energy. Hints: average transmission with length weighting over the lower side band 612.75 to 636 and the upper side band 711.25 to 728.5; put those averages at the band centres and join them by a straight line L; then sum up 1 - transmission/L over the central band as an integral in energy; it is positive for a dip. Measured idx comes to 1.5 keV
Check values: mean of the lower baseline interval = 87.5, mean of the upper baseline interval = 91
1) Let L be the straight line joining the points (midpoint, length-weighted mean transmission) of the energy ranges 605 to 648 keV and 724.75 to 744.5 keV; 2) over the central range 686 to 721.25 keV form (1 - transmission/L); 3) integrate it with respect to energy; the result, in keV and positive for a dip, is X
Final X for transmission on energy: -4.29 keV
